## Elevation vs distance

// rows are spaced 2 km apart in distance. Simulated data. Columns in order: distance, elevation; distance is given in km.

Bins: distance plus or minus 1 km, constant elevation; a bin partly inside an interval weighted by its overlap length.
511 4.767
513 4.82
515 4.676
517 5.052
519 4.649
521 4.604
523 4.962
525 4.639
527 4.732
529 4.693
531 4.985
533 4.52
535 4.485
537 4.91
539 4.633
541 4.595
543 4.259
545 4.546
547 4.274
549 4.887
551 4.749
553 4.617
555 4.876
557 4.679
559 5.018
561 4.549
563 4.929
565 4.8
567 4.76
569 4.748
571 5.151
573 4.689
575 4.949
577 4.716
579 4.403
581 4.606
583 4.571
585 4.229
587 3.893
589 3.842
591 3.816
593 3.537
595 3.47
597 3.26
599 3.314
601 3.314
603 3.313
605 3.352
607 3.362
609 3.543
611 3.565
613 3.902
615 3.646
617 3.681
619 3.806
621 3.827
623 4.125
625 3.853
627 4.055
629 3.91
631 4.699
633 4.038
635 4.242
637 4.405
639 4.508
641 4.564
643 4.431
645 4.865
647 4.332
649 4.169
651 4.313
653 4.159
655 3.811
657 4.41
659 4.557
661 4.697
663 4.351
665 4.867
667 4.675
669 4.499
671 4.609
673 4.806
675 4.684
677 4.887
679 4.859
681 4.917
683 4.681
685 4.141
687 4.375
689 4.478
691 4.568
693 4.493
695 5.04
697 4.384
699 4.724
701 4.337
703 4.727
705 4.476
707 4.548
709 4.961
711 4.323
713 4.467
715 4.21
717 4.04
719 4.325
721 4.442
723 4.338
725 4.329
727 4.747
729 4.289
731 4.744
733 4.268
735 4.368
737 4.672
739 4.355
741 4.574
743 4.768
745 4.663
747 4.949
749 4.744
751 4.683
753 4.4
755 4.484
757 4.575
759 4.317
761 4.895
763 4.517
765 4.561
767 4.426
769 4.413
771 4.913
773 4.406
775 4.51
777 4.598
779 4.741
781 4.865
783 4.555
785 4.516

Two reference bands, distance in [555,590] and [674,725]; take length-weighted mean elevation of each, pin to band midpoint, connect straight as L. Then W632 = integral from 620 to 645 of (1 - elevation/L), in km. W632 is 1.8 km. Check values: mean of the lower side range 4.63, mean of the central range 4.25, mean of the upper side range 4.53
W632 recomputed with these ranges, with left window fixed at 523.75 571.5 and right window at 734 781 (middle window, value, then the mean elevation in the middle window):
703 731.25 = 1.0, 4.45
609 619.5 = 2.2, 3.7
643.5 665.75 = 1.2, 4.41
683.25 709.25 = 0.4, 4.55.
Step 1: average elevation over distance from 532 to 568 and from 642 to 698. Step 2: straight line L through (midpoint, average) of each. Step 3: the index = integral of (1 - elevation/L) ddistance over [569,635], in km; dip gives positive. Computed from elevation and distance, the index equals 9.3 km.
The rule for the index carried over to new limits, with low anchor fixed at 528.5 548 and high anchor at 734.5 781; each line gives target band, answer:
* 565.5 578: -0.67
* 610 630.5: 3.27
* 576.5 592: 1.16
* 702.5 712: -0.01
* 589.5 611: 5.37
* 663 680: -0.44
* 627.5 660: 1.83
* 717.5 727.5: 0.42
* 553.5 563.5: -0.45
